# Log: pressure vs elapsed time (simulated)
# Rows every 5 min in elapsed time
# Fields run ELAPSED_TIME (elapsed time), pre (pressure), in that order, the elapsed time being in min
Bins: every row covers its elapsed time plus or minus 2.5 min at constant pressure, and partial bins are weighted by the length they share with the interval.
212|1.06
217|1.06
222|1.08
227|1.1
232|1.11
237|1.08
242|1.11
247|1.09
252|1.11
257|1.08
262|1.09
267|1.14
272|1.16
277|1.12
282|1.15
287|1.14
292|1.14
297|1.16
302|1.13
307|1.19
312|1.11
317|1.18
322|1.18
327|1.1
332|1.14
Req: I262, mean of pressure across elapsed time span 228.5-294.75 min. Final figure 1.12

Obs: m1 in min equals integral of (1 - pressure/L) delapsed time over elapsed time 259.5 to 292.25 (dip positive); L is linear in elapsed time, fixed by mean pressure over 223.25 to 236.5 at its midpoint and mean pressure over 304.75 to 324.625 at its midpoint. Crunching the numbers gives 0.0 min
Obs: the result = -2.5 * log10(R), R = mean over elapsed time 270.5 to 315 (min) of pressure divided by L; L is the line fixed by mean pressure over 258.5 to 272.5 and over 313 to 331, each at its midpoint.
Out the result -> -0.009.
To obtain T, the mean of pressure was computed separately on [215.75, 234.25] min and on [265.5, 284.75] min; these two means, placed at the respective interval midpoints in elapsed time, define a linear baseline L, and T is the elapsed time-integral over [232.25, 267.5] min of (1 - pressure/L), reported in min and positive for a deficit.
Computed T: 0.5 min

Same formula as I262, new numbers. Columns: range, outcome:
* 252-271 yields 1.11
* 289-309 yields 1.15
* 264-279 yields 1.14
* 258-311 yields 1.14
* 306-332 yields 1.15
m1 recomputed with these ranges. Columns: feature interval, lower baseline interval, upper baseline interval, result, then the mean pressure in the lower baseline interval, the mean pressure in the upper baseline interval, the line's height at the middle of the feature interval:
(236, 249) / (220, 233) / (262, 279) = 0.17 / 1.1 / 1.13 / 1.11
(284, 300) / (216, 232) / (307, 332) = -0.24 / 1.09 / 1.15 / 1.13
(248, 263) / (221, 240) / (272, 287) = 0.32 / 1.09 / 1.14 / 1.12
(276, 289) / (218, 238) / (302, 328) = -0.10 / 1.09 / 1.15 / 1.13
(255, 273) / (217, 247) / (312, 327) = 0.01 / 1.09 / 1.16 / 1.12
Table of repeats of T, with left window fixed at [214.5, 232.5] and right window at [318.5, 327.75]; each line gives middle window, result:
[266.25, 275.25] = -0.3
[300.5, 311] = -0.1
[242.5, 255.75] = 0.0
